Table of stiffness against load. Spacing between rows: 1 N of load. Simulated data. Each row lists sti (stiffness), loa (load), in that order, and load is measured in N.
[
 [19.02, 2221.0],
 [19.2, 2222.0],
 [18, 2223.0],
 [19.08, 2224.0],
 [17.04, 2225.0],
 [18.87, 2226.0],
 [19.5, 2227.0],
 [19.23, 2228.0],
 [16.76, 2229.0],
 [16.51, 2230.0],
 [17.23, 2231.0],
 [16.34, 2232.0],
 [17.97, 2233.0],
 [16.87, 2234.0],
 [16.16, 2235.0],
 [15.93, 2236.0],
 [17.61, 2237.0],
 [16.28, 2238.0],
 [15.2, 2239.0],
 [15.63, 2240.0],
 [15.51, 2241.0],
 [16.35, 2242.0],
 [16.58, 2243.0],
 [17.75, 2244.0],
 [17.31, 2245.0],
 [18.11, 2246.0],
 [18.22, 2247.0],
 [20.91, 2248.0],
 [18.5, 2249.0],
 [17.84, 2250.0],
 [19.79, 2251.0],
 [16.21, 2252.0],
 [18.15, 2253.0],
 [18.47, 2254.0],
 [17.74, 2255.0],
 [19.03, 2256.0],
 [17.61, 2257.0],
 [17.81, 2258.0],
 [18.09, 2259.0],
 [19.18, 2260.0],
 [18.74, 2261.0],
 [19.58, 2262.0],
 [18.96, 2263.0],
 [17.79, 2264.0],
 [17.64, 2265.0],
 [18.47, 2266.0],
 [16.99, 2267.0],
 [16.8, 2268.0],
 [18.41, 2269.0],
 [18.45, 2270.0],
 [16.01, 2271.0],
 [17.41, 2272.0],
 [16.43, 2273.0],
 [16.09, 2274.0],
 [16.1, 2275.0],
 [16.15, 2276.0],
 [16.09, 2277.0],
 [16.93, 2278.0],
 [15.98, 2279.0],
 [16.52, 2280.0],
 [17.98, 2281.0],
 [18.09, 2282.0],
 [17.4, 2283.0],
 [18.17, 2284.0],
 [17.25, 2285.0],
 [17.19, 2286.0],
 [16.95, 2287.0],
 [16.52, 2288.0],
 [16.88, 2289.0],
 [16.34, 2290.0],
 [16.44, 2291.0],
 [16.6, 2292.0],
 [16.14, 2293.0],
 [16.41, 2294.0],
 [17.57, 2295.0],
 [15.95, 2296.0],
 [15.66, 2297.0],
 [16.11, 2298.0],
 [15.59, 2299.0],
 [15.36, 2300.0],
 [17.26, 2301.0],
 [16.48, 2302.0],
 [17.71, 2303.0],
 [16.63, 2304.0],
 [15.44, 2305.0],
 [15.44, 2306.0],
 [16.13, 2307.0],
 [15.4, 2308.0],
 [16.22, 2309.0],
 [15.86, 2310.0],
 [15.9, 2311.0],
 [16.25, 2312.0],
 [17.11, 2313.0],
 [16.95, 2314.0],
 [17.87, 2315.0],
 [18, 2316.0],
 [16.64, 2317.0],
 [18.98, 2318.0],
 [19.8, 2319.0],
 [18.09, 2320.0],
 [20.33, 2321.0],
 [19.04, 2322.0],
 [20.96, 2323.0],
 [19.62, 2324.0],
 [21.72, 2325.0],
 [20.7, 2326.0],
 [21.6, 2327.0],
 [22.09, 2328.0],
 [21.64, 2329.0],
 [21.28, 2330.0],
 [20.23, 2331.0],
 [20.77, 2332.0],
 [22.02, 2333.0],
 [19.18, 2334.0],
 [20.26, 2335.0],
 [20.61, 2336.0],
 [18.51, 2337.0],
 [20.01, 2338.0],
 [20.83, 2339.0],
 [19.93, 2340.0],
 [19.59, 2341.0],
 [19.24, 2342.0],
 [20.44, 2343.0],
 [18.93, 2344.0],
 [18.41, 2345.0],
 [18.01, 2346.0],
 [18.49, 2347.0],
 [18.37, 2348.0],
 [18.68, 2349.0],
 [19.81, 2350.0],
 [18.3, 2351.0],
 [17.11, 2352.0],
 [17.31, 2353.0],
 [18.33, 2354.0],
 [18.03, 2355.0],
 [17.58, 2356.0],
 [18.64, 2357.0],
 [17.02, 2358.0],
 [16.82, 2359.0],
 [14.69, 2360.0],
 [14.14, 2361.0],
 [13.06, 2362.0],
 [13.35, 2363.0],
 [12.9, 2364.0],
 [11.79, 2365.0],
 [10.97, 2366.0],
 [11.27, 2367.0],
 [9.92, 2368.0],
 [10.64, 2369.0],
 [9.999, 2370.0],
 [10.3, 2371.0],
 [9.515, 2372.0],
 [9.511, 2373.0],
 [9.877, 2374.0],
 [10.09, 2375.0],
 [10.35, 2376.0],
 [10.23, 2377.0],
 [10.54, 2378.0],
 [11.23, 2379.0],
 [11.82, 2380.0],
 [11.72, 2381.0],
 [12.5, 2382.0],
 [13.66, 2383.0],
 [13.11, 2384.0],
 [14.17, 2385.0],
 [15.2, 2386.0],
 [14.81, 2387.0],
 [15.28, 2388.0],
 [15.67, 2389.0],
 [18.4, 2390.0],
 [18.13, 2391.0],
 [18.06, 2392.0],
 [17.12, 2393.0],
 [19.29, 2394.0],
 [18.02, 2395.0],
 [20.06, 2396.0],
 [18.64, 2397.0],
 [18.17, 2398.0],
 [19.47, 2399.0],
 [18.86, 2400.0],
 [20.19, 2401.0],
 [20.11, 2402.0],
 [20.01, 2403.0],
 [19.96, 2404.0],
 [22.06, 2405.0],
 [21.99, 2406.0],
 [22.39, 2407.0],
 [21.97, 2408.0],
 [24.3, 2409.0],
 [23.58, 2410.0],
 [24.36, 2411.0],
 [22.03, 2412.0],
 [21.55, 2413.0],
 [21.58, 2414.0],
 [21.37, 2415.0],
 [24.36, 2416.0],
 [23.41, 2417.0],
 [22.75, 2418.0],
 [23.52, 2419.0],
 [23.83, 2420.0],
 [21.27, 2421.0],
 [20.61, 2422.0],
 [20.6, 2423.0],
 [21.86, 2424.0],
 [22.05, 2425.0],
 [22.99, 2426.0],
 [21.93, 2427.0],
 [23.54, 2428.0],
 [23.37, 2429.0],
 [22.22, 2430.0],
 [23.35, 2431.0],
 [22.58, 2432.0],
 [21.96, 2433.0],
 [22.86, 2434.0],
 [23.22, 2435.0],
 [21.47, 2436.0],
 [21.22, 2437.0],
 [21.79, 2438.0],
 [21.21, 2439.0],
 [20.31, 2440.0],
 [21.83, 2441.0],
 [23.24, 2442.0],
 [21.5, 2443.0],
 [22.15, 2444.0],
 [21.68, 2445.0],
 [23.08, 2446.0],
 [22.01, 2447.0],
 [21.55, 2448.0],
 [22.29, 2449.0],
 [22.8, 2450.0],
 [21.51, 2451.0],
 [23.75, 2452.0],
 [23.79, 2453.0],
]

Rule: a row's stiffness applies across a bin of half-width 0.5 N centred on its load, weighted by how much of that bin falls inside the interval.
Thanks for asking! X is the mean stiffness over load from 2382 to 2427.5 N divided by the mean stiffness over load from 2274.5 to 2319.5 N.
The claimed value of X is 1.2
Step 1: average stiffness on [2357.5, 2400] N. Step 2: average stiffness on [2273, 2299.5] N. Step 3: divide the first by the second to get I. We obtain 0.83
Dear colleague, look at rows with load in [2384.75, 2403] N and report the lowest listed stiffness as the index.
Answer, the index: 14.17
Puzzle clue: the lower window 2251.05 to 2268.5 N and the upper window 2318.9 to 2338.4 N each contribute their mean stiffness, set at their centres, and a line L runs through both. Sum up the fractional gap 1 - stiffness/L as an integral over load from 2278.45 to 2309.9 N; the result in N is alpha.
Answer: 4.4 N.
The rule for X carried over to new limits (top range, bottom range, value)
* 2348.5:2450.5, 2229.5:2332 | 1.05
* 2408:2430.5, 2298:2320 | 1.35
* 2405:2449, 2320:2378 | 1.33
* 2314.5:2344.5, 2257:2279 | 1.14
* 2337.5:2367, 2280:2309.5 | 1.03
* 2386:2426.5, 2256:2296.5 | 1.19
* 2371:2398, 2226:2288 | 0.81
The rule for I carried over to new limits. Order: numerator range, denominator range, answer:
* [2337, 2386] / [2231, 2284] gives 0.85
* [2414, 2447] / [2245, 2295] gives 1.27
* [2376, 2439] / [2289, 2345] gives 1.07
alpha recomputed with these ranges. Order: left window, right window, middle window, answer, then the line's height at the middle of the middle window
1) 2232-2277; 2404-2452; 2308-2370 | 6.2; 19.8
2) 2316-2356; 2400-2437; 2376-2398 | 6.4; 21.2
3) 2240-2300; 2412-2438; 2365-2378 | 6.5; 20.6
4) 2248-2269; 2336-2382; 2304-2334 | -4.4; 16.3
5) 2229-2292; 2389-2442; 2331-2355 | 0.2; 19.5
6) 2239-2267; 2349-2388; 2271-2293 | 0.0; 16.8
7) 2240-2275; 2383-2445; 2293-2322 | 2.9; 18.7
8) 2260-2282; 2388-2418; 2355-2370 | 4.4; 19.5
